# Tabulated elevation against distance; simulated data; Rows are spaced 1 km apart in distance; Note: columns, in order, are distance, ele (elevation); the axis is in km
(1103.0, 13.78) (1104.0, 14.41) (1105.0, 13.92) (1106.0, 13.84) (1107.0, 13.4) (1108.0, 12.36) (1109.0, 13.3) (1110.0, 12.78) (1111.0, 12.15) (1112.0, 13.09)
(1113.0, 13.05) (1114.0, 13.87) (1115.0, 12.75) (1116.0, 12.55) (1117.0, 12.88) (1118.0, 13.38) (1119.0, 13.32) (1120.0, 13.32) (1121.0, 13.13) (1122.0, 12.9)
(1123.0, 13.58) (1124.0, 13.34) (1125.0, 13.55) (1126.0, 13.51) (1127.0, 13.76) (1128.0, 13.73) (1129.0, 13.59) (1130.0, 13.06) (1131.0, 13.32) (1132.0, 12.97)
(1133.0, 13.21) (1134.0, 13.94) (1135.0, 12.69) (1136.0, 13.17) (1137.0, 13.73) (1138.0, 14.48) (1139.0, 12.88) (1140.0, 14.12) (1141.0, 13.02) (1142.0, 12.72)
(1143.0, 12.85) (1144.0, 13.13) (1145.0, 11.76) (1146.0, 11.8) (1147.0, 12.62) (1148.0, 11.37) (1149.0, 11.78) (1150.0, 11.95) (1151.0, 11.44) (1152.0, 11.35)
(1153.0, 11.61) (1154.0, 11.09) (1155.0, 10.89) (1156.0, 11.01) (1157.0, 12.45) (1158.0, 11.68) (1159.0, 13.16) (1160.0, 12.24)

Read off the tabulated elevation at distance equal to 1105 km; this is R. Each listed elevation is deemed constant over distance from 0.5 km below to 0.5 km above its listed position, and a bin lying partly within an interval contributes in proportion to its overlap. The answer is 13.92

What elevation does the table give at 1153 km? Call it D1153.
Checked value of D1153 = 11.61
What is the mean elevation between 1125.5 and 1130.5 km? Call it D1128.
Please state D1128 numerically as 13.5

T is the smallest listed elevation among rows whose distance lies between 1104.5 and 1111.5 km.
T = 12.15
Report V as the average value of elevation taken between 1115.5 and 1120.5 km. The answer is 13.1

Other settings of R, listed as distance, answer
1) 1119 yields 13.32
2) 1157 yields 12.45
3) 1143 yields 12.85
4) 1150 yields 11.95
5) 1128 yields 13.73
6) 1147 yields 12.62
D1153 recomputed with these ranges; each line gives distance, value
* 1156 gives 11.01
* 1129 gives 13.59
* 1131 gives 13.32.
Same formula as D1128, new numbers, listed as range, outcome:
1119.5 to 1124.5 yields 13.3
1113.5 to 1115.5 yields 13.3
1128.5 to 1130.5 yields 13.3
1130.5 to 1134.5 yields 13.4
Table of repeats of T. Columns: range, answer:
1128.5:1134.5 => 12.97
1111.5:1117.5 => 12.55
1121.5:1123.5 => 12.9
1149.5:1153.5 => 11.35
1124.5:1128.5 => 13.51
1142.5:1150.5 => 11.37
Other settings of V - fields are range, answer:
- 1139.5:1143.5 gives 13.2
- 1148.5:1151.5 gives 11.7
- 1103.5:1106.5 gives 14.1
